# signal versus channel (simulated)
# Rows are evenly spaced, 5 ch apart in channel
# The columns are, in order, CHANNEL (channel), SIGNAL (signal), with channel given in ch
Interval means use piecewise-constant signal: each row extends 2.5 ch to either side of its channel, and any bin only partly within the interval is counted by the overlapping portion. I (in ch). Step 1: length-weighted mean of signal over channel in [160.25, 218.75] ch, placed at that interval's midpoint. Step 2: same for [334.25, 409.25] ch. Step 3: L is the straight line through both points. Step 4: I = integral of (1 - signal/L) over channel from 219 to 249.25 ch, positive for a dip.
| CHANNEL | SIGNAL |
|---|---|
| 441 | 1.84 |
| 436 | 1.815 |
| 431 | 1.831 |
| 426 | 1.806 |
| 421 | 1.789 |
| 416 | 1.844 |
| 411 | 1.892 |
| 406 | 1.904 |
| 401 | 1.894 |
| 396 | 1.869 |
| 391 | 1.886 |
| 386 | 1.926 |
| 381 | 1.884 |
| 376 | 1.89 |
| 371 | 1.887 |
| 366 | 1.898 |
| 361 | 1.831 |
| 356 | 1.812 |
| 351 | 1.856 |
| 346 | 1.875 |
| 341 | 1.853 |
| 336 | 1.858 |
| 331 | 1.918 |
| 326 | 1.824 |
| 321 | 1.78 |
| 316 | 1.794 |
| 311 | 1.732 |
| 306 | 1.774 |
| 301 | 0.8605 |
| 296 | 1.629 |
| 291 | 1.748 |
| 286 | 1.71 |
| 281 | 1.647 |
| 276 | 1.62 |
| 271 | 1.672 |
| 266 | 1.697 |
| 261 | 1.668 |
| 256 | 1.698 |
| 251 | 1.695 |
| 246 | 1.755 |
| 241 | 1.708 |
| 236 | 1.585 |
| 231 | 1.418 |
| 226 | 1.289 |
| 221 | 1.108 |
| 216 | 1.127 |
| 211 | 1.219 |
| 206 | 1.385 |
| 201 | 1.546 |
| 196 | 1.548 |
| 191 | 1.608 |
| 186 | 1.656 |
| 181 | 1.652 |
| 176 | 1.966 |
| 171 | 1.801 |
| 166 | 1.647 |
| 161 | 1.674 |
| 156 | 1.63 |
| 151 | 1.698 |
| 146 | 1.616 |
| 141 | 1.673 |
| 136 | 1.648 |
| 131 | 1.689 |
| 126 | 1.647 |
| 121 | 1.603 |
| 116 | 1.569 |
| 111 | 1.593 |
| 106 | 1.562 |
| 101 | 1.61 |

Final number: 2.8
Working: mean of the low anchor 1.56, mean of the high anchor 1.88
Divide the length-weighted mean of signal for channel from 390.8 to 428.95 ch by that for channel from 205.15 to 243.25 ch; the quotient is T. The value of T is 1.4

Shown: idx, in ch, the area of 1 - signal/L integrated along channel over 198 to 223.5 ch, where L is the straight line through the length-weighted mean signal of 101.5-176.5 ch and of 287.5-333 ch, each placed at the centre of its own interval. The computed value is 5.8 ch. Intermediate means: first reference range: 1.66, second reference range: 1.67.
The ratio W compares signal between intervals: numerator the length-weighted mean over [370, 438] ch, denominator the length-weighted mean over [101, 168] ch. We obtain 1.14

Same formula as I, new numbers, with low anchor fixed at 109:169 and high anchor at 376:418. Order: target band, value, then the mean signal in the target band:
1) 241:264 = 0.6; 1.7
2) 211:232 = 6.1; 1.22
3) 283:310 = 3.5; 1.56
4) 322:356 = -0.4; 1.86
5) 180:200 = 1.0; 1.61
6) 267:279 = 0.8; 1.65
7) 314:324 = 0.1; 1.79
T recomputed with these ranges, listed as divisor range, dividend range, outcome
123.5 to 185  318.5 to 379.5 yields 1.10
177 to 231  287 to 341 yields 1.19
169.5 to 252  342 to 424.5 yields 1.22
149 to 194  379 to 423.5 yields 1.10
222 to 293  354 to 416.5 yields 1.16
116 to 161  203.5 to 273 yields 0.91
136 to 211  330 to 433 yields 1.14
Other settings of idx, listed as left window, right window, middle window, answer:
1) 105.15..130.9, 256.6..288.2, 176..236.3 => 7.2 ch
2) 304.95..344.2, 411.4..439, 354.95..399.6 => -1.4 ch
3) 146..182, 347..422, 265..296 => 2.1 ch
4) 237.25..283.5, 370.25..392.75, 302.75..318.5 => 0.4 ch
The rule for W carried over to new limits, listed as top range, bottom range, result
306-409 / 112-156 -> 1.13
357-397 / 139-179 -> 1.10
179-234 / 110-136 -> 0.87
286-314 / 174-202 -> 0.94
